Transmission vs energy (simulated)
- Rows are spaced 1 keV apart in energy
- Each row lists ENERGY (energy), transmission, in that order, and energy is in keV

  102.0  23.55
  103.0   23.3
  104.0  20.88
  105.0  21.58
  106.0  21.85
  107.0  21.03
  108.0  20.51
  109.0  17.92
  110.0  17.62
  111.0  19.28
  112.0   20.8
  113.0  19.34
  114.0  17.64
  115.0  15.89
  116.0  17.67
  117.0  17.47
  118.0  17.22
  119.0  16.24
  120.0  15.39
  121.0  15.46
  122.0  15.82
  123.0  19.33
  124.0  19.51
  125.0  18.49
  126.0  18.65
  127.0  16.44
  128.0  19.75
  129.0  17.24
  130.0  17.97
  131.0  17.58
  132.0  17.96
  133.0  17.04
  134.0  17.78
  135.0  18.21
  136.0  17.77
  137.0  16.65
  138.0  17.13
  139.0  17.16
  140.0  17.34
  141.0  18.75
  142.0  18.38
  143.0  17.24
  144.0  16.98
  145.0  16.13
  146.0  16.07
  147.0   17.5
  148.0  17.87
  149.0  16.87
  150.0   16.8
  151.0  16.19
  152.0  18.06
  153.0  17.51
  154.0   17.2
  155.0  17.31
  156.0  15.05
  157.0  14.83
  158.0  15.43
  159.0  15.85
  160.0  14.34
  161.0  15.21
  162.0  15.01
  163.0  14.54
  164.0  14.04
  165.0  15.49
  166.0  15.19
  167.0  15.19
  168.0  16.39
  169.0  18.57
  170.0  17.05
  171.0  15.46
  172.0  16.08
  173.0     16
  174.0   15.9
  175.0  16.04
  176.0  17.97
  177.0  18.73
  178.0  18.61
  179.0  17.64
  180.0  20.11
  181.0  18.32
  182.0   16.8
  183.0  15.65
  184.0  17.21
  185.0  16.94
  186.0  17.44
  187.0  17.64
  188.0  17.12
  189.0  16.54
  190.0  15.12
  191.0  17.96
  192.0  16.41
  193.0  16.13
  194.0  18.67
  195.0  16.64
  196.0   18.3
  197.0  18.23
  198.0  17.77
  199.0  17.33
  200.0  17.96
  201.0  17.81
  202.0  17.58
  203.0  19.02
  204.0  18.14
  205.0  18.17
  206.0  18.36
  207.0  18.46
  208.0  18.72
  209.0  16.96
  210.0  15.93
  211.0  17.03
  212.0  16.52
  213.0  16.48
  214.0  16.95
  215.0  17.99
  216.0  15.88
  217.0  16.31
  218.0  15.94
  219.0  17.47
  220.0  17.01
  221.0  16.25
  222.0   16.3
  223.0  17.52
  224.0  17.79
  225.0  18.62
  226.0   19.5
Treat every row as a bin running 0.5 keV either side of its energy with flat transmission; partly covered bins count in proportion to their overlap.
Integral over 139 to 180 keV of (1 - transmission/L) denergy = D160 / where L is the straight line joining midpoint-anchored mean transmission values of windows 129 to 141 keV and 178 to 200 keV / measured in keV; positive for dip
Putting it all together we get 2.1 keV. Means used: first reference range 17.5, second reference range 17.4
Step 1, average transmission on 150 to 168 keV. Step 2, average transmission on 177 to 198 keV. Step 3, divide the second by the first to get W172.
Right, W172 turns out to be 1.1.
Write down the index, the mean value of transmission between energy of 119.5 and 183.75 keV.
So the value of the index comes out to 16.9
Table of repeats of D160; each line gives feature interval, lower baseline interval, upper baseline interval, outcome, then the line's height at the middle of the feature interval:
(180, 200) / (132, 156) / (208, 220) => -0.4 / 16.9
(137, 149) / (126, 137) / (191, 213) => 0.3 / 17.7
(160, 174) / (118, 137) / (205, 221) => 1.3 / 17.3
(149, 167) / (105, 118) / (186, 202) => 2.3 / 18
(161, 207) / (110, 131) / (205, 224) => 0.6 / 17.3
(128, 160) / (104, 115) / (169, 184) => 2.3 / 18.4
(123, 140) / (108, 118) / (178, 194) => 0.1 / 18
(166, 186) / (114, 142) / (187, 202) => 0.4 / 17.4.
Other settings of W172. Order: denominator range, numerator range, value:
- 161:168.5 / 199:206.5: 1.20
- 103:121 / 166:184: 0.91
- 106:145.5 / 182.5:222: 0.96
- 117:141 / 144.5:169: 0.92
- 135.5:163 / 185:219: 1.04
